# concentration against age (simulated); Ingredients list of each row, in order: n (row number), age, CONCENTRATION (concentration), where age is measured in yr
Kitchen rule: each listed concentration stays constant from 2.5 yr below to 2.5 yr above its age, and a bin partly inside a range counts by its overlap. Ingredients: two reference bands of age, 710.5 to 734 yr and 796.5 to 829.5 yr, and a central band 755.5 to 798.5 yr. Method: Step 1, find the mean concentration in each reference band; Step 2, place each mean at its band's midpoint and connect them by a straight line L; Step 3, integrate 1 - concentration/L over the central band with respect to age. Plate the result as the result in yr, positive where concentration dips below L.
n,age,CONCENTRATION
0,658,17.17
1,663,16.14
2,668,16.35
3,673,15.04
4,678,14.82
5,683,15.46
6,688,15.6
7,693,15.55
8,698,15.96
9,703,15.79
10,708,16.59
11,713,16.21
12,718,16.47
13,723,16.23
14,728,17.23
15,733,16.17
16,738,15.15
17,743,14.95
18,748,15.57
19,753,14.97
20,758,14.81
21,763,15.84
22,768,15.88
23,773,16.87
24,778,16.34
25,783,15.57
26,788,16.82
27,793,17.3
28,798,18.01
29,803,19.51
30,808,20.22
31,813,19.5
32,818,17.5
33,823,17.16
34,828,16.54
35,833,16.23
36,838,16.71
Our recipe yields 3.29 yr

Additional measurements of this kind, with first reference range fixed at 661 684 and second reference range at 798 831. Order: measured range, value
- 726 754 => 2.0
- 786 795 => 0.4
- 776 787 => 1.0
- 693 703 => 0.2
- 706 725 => 0.0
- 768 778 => 0.6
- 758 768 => 1.0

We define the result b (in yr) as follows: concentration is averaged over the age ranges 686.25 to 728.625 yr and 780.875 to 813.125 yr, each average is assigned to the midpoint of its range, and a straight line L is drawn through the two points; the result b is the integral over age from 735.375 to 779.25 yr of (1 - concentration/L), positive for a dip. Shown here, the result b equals 4.2 yr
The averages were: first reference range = 16.1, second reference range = 18.1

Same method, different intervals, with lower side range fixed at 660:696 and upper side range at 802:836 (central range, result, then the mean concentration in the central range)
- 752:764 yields 1.3 yr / 15.2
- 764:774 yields 0.5 yr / 16.2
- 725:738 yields 0.1 yr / 16.4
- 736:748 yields 1.1 yr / 15.2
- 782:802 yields 0.4 yr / 17.2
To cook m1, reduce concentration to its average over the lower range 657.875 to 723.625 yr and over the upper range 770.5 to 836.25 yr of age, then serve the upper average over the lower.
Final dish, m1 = 1.1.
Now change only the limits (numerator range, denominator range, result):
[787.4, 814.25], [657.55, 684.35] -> 1.18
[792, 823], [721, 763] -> 1.19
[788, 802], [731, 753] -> 1.15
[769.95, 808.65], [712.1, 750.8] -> 1.09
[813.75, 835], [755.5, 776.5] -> 1.08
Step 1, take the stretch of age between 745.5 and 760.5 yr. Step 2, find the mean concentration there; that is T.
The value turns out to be 15.1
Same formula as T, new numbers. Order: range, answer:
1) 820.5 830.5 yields 16.9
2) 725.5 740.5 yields 16.2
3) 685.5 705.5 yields 15.7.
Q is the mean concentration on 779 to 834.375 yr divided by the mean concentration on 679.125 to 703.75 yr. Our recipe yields 1.13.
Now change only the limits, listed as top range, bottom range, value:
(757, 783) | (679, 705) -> 1.02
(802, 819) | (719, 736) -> 1.17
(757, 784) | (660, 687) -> 1.02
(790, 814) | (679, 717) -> 1.19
